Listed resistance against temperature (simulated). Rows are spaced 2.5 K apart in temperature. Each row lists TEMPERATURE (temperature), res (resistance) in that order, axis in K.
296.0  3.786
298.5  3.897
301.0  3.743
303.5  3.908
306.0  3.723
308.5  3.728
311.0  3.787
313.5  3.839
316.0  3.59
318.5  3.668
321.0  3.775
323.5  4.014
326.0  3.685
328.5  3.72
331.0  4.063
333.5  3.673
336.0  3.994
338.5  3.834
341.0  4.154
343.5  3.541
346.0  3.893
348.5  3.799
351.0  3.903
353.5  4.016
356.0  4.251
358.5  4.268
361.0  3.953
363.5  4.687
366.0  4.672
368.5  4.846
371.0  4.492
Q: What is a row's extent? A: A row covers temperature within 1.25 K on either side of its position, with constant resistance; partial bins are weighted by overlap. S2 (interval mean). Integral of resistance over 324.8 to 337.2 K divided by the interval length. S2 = 3.83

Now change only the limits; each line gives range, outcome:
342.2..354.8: 3.83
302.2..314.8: 3.8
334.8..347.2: 3.88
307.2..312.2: 3.76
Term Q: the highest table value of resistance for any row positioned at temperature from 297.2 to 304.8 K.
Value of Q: 3.908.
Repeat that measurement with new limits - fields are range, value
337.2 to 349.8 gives 4.154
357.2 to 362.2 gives 4.268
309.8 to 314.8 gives 3.839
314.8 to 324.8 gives 4.014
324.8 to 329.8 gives 3.72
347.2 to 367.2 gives 4.687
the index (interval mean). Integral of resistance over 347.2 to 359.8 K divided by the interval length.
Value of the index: 4.05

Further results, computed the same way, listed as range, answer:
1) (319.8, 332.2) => 3.85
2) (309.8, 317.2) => 3.74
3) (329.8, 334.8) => 3.87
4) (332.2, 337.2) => 3.83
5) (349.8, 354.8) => 3.96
